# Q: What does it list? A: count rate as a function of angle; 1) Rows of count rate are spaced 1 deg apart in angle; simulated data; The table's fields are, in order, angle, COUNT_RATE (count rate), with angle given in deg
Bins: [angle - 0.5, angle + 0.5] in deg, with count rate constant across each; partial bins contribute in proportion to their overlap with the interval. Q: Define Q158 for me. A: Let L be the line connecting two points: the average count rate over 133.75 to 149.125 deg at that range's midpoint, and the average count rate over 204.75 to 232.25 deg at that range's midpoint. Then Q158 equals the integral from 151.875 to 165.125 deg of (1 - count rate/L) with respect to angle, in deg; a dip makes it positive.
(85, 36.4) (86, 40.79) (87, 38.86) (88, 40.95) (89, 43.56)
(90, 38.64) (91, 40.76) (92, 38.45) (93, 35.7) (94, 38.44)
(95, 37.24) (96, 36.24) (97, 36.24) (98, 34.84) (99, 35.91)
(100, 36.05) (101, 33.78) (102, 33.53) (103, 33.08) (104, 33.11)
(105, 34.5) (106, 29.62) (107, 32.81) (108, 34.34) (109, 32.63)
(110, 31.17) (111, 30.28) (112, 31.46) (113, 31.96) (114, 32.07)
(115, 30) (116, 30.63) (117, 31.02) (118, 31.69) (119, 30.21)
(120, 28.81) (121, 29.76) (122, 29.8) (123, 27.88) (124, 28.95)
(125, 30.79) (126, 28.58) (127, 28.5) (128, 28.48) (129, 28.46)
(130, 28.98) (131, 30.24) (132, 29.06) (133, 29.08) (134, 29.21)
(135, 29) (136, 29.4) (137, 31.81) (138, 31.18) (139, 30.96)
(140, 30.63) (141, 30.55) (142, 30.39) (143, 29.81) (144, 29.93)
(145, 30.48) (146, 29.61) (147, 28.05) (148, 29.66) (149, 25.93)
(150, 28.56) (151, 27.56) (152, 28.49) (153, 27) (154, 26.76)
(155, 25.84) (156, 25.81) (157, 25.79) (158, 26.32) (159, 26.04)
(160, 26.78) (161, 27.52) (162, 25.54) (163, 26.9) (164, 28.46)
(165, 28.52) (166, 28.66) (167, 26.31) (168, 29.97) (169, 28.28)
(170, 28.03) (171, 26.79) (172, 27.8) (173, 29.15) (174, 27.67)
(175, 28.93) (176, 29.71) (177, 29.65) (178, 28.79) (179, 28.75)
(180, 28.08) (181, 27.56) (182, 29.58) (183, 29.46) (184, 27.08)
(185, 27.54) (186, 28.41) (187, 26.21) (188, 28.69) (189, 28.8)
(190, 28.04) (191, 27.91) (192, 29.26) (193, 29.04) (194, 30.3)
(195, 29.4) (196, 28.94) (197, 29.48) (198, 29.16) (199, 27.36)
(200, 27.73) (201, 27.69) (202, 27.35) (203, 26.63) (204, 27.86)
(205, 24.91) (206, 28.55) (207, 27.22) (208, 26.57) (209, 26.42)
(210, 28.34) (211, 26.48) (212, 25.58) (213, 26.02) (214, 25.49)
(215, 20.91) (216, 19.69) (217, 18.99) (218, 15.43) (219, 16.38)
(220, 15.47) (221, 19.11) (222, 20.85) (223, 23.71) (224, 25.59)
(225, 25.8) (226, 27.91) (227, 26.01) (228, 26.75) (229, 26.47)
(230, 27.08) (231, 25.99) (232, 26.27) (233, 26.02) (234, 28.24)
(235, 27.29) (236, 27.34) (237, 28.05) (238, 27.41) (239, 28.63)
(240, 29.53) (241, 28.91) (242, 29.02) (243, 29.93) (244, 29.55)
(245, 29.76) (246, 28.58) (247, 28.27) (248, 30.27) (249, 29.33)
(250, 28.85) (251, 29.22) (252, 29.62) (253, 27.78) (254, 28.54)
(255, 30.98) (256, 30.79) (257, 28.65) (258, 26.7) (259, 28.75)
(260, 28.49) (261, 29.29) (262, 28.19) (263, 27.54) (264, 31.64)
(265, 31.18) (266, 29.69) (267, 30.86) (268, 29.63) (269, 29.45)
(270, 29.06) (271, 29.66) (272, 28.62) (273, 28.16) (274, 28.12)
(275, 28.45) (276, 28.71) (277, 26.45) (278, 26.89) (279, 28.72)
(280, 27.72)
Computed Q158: 0.9 deg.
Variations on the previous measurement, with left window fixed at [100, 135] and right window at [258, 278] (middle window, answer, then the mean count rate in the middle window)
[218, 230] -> 2.7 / 22.9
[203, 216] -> 1.6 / 26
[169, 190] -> 1.2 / 28.3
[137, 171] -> 2.4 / 28.2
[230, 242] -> 0.7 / 27.6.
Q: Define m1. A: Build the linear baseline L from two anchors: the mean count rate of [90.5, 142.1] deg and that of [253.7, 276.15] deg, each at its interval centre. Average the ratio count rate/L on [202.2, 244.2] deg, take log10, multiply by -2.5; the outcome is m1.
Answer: 0.18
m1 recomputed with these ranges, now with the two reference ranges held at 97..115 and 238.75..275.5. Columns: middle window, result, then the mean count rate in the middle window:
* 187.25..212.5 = 0.102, 27.9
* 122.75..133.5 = 0.121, 29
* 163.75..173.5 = 0.118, 28.2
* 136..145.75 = 0.055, 30.5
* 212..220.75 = 0.443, 20.1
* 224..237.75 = 0.116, 26.8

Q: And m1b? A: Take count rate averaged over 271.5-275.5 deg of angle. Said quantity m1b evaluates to 28.3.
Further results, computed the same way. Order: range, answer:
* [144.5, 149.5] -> 28.7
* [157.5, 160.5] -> 26.4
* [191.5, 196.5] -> 29.4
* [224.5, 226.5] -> 26.9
